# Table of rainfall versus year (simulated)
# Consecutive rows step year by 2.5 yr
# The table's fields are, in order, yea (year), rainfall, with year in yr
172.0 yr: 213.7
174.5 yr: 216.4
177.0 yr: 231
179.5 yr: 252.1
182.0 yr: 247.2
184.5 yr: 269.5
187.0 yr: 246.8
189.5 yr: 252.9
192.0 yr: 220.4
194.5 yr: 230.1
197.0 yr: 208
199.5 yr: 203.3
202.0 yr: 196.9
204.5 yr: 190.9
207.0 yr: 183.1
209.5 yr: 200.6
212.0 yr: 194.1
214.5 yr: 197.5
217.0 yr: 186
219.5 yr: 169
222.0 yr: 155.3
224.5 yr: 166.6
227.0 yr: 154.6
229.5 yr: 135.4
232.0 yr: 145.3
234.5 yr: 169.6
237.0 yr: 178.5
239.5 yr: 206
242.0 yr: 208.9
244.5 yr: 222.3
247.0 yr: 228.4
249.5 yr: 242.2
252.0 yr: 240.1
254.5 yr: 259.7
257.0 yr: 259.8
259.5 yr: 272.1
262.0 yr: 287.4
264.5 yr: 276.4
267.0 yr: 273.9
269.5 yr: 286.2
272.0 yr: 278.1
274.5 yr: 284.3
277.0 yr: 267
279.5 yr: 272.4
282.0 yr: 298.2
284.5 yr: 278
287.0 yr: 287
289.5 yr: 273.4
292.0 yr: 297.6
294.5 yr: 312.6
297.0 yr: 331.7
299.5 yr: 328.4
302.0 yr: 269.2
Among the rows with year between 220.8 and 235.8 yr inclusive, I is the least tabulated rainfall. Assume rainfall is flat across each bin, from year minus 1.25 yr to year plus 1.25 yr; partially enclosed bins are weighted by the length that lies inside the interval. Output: 135.4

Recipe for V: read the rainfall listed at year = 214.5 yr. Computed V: 197.5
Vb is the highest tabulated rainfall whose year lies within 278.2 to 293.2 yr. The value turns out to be 298.2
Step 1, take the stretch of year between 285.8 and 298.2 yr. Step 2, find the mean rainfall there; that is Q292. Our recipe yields 300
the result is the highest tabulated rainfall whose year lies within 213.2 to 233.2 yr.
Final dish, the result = 197.5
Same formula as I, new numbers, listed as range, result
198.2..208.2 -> 183.1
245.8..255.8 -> 228.4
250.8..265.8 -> 240.1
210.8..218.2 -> 186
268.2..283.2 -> 267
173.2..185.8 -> 216.4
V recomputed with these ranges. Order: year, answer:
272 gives 278.1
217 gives 186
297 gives 331.7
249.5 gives 242.2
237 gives 178.5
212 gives 194.1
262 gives 287.4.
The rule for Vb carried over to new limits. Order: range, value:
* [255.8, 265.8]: 287.4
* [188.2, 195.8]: 252.9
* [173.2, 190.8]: 269.5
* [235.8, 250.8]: 242.2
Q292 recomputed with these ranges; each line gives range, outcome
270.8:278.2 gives 277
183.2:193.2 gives 248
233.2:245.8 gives 197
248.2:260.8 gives 255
